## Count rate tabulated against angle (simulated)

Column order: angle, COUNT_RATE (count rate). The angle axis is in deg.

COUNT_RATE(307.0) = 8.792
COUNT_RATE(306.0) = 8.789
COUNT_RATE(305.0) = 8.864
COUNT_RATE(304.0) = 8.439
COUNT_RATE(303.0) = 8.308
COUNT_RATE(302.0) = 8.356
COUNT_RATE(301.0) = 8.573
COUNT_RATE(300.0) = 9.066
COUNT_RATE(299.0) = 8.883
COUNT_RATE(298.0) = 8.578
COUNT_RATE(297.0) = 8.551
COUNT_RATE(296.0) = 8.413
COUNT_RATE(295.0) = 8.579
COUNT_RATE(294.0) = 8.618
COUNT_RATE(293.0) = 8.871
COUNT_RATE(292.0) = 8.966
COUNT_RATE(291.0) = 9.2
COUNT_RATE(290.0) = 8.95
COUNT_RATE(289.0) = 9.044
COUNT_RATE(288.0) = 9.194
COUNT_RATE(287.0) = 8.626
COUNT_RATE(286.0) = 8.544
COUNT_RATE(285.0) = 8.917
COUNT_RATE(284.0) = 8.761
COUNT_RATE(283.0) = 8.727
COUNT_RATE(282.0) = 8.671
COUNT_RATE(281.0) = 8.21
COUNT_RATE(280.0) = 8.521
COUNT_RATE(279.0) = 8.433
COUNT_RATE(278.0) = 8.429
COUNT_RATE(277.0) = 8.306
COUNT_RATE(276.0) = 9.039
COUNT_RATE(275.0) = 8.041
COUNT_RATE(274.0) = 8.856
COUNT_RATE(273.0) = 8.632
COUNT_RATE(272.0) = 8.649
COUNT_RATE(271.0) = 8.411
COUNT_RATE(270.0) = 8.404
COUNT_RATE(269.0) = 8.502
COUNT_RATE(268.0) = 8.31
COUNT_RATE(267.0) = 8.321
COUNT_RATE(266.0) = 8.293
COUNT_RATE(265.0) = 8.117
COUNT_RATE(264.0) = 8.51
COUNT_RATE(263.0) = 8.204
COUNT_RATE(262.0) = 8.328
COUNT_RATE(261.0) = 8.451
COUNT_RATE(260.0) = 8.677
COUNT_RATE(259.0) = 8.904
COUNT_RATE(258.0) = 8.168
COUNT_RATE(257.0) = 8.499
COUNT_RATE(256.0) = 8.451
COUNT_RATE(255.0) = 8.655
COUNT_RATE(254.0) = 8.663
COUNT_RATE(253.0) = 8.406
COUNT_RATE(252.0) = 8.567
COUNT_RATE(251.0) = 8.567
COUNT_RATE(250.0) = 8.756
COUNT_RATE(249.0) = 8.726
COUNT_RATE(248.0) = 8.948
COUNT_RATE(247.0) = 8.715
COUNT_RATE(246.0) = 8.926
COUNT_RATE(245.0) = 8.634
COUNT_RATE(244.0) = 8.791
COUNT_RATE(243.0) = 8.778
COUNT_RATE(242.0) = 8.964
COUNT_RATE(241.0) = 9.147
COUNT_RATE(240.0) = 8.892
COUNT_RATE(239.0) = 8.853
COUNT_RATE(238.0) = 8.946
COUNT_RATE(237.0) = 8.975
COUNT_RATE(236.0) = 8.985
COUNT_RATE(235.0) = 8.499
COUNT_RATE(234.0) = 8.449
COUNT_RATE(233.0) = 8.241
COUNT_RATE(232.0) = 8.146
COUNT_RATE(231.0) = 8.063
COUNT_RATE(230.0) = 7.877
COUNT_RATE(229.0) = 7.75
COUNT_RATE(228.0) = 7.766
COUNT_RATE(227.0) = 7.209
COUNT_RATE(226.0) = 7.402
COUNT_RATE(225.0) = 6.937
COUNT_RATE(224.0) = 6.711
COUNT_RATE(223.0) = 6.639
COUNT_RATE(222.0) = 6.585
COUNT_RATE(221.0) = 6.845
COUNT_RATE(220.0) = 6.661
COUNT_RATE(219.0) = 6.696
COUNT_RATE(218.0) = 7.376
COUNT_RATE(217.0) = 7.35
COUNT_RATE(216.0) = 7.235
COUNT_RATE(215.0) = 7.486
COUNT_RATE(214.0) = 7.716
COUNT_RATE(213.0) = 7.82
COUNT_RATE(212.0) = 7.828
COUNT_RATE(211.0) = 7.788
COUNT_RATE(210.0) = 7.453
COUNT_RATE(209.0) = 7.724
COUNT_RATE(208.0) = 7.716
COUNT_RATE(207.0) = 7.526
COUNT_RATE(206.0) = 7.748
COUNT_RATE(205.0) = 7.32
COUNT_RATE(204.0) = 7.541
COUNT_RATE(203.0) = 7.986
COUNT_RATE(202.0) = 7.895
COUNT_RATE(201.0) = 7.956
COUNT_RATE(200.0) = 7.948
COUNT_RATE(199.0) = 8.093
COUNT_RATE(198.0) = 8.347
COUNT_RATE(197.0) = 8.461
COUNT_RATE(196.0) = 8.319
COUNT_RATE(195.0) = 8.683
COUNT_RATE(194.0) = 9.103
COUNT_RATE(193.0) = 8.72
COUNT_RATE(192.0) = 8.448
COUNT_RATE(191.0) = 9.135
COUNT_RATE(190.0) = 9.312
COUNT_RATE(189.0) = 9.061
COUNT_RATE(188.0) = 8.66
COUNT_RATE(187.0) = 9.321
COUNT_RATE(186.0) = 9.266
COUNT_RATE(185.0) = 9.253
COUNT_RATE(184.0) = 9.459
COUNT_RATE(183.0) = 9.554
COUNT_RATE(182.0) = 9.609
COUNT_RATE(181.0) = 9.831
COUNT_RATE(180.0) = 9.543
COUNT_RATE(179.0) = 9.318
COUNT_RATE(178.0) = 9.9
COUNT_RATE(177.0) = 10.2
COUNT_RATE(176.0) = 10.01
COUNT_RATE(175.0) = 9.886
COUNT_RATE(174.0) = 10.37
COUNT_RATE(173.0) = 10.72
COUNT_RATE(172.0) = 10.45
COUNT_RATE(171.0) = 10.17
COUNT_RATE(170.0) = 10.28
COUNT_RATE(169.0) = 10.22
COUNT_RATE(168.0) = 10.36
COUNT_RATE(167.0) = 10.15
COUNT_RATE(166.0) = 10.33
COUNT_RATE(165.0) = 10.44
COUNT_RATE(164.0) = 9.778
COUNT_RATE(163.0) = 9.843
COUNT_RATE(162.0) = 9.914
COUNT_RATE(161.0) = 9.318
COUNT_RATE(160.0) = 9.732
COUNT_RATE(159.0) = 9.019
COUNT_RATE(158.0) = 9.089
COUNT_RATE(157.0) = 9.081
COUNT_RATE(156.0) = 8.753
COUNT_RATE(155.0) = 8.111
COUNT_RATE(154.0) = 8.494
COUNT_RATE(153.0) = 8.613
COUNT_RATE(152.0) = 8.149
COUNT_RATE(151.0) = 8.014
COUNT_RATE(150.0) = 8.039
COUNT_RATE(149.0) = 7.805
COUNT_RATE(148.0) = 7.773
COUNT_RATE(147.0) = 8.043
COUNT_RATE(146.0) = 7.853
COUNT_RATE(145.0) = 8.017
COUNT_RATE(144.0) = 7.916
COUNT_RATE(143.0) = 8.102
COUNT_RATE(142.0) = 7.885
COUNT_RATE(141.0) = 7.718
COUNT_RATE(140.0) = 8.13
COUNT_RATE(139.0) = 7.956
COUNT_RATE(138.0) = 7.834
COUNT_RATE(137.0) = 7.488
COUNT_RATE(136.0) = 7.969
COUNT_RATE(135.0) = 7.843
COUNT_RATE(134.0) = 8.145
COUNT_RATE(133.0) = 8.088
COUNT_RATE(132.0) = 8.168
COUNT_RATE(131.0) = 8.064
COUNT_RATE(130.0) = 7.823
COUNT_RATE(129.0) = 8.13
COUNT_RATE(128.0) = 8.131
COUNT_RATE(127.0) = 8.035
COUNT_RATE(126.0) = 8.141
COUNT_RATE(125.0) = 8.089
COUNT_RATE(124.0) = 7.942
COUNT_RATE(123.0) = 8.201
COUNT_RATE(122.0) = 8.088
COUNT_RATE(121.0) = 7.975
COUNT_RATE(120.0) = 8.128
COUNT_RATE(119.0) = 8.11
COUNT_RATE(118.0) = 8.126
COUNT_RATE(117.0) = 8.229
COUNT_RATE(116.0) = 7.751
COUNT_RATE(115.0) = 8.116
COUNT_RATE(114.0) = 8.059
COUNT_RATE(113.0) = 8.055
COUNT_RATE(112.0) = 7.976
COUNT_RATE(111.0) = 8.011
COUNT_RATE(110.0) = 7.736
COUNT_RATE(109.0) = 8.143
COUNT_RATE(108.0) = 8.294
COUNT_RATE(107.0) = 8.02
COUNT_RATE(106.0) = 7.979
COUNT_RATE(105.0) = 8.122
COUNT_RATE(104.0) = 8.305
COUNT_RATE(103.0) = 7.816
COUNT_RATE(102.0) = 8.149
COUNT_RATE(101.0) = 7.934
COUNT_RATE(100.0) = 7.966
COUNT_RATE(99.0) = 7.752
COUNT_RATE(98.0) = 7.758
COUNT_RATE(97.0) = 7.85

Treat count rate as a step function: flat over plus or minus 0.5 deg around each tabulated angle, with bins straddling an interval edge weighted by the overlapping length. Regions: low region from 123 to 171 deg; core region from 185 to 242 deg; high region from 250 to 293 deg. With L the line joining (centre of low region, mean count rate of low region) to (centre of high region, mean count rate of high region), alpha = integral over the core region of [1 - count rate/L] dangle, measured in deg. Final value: 3.66 deg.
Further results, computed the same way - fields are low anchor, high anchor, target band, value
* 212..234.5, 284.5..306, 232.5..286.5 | -3.5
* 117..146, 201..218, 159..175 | -4.6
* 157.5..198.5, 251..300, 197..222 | 4.5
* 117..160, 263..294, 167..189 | -4.1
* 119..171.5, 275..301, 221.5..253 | 1.4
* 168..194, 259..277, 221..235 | 2.3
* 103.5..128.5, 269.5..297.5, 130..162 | -0.3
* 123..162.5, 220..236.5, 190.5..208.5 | -0.8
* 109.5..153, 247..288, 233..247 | -0.6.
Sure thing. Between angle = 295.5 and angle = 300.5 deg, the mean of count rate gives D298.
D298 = 8.7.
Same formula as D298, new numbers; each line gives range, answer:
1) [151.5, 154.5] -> 8.42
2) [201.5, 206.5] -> 7.7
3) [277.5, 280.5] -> 8.46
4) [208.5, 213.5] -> 7.72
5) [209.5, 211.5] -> 7.62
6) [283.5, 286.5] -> 8.74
